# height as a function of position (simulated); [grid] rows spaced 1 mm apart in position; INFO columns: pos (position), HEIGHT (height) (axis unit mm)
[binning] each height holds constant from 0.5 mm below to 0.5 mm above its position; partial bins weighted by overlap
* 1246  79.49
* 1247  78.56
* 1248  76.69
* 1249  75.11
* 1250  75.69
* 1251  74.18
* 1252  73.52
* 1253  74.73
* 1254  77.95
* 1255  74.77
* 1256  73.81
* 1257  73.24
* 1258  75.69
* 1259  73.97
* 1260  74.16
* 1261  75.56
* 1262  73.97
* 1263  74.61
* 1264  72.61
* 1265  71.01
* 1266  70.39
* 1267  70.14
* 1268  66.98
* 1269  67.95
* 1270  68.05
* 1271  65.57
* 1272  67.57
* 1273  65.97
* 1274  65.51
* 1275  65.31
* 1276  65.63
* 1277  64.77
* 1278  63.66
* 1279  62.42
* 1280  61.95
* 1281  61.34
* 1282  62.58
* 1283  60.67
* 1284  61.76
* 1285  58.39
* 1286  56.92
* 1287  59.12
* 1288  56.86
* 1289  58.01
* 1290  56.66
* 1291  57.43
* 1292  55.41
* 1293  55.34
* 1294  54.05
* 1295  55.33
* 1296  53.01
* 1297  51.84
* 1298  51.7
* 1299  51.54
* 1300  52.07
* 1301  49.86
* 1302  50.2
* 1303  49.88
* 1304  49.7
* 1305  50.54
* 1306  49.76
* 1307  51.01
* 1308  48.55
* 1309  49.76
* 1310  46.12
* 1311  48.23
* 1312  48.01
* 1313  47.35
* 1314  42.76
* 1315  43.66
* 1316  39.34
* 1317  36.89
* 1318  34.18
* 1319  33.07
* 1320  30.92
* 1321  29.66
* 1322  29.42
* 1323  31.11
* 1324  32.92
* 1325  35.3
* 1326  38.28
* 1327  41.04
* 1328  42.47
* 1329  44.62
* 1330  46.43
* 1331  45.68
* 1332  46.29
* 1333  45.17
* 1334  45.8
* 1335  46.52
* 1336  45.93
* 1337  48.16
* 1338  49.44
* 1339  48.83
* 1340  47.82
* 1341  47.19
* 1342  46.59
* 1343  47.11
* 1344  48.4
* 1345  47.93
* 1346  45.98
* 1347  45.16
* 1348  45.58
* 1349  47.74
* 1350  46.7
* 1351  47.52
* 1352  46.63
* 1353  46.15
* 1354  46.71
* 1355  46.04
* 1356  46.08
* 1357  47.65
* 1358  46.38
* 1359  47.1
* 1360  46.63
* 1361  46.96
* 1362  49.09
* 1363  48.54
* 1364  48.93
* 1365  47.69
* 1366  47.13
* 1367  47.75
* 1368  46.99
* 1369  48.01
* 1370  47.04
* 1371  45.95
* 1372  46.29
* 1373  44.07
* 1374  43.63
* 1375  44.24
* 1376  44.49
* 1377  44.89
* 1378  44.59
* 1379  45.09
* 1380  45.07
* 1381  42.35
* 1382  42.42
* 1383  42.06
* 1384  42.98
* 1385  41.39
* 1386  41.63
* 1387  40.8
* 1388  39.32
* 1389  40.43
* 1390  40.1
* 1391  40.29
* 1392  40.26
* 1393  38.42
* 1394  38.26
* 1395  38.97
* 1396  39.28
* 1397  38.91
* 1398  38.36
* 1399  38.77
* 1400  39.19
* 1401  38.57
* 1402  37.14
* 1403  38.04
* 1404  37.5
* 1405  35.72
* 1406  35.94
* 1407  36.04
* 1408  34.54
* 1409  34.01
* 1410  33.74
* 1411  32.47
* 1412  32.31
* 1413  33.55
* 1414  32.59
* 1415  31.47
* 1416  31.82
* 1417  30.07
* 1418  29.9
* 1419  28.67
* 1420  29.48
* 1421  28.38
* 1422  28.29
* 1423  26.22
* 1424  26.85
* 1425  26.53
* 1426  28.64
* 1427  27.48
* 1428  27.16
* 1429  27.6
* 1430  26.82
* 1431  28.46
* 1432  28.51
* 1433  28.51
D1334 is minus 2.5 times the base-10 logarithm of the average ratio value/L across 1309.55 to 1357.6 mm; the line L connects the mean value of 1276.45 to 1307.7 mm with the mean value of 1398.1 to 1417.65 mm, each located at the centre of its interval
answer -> 0.11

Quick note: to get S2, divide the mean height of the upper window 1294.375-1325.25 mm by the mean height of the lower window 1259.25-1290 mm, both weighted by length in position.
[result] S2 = 0.7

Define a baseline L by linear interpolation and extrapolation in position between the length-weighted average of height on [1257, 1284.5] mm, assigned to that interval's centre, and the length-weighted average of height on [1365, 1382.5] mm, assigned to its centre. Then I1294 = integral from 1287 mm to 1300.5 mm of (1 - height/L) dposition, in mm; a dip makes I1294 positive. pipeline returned 1.7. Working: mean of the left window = 67.9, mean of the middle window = 54.7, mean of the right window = 45.4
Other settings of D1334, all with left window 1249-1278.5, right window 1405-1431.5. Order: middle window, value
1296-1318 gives 0.24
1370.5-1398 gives -0.07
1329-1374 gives 0.02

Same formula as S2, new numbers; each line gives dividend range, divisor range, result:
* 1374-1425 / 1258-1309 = 0.61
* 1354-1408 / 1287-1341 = 0.92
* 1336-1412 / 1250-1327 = 0.76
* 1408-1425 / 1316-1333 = 0.81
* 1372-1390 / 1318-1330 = 1.20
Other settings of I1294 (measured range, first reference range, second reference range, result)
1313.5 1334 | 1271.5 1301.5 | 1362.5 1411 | 5.3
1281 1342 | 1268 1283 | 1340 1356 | 9.0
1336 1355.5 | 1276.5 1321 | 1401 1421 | -1.4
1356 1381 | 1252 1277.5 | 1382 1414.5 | -0.6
